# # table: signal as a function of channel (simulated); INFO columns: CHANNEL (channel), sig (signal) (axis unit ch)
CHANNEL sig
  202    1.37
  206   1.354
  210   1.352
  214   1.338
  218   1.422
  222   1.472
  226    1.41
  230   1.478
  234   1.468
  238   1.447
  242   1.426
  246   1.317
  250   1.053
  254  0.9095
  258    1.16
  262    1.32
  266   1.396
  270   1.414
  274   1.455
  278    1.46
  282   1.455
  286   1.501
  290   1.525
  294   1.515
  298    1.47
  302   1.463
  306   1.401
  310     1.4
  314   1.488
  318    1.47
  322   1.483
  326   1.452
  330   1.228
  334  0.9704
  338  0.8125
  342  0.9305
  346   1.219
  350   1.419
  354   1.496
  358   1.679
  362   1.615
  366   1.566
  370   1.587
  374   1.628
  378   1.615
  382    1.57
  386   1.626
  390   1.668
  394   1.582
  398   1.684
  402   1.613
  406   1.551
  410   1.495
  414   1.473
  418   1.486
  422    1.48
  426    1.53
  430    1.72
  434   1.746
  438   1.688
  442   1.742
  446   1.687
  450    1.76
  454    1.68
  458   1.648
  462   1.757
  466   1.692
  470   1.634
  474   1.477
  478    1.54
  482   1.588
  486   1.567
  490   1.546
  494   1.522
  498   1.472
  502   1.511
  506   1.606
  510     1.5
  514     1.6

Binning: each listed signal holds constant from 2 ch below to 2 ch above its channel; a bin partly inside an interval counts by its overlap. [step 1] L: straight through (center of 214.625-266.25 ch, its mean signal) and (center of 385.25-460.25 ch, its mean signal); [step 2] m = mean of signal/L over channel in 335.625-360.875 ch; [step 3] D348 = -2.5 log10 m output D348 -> 0.19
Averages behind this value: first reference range 1.33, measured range 1.27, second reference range 1.62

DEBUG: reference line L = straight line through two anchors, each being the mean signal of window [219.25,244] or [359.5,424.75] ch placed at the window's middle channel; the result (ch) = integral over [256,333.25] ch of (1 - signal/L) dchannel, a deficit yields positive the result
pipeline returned 4.3 ch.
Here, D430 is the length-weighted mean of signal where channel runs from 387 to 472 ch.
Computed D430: 1.63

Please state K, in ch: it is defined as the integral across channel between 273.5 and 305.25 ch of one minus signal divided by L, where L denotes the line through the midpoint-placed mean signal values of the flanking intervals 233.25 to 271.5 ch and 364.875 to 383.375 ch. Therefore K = -2.3 ch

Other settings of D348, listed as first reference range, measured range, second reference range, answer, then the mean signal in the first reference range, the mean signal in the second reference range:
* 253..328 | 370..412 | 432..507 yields -0.05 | 1.41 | 1.62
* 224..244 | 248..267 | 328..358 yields 0.20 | 1.45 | 1.19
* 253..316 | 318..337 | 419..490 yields 0.15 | 1.4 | 1.64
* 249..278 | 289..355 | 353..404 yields 0.08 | 1.27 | 1.61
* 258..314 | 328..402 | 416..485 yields 0.07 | 1.44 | 1.64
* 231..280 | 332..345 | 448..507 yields 0.47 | 1.32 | 1.6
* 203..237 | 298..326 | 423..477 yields 0.05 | 1.41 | 1.67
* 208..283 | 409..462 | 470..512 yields -0.09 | 1.35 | 1.54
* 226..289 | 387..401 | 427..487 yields -0.05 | 1.36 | 1.66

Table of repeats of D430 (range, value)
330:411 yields 1.46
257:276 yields 1.36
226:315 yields 1.39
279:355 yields 1.35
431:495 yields 1.65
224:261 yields 1.3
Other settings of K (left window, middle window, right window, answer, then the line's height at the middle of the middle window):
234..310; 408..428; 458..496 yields 0.5 ch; 1.53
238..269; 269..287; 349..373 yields -1.9 ch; 1.32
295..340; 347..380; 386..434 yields -2.4 ch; 1.46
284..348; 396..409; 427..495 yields -0.7 ch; 1.52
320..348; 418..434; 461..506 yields -2.0 ch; 1.41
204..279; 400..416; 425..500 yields 0.3 ch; 1.56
